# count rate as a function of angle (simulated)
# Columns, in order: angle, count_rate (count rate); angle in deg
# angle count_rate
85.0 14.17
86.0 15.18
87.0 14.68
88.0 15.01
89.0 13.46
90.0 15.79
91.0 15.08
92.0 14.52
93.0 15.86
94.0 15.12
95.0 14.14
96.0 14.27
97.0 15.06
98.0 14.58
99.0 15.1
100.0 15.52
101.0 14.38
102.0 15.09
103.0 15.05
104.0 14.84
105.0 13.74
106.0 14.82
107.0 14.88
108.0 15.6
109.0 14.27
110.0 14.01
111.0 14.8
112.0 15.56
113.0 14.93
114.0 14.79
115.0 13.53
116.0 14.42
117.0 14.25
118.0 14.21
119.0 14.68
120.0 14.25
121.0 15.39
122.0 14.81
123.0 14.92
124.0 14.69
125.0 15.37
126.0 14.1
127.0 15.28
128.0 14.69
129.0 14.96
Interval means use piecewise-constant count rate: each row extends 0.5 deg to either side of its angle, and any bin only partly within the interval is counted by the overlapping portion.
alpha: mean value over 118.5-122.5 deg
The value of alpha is 14.8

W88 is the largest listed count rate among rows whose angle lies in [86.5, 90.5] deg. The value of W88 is 15.79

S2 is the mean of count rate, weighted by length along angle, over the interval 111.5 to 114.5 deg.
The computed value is 15.1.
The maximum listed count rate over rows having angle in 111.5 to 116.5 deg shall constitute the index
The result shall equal 15.56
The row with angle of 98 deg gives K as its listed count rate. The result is 14.58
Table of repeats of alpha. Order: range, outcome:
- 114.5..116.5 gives 14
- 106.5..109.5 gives 14.9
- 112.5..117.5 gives 14.4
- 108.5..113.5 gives 14.7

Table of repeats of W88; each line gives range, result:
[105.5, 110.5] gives 15.6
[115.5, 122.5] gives 15.39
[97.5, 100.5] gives 15.52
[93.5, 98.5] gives 15.12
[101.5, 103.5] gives 15.09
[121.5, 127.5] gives 15.37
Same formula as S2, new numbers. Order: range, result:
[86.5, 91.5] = 14.8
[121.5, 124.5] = 14.8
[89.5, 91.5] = 15.4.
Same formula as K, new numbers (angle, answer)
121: 15.39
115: 13.53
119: 14.68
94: 15.12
